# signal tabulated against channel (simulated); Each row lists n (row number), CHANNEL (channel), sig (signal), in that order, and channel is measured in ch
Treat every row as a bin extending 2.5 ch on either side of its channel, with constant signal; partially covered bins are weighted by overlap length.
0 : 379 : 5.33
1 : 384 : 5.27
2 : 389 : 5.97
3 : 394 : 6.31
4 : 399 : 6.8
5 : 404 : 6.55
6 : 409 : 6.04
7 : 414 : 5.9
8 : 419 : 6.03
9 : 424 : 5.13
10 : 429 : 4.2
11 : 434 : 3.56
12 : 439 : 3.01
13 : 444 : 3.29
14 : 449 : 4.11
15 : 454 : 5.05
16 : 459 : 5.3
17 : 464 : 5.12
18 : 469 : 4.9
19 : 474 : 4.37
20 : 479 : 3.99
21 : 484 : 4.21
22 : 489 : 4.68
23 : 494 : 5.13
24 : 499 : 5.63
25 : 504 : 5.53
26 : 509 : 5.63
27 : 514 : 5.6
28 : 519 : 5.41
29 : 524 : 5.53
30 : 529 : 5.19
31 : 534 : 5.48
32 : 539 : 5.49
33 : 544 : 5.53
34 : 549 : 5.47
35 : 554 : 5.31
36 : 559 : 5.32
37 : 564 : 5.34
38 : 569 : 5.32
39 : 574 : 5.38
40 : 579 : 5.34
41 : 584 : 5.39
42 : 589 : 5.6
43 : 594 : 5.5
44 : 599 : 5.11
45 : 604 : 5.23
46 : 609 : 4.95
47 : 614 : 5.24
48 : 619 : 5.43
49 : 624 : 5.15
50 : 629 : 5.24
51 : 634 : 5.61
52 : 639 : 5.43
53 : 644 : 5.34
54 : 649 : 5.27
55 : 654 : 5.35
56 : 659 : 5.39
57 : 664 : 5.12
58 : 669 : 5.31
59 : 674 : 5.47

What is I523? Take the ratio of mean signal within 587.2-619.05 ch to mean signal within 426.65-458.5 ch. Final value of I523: 1.33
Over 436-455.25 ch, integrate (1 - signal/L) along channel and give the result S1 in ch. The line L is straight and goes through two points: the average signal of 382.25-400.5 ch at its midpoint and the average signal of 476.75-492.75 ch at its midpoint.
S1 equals 4.9 ch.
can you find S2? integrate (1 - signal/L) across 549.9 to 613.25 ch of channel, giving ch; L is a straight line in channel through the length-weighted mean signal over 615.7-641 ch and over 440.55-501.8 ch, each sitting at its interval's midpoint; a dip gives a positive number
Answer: -2.1 ch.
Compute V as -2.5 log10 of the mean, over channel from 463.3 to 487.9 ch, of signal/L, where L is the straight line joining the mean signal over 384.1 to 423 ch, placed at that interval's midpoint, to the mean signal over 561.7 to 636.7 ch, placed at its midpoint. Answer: 0.286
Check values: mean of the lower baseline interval 6.13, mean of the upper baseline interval 5.32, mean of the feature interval 4.48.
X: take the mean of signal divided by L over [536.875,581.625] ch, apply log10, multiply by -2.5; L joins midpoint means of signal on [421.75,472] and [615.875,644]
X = -0.09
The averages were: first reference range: 4.36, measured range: 5.39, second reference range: 5.37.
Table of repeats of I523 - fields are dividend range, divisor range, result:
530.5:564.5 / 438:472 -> 1.22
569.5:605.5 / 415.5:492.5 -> 1.19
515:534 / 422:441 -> 1.36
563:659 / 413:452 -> 1.22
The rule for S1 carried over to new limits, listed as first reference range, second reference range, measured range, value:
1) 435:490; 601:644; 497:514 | -3.7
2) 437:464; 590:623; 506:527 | -3.8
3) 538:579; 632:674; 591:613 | 0.7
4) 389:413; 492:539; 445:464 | 3.8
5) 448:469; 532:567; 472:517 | 1.4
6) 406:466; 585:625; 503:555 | -4.5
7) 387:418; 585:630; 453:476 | 3.9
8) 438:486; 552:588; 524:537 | -1.0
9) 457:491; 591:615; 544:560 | -1.3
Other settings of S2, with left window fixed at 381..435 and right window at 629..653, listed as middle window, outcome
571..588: 0.2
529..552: 0.2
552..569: 0.5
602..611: 0.6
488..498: 0.9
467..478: 2.1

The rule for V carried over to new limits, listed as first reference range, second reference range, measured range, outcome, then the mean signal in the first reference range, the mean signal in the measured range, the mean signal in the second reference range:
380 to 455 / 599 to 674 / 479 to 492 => 0.185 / 5.15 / 4.38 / 5.29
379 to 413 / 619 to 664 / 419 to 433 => 0.244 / 6.08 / 4.79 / 5.34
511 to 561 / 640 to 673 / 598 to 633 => 0.029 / 5.44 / 5.21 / 5.31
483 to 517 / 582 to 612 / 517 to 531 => -0.025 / 5.25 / 5.38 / 5.29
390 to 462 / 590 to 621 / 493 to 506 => -0.059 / 5.11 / 5.46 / 5.26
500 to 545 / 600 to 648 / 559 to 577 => 0.011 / 5.49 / 5.34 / 5.28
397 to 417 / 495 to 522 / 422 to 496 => 0.320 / 6.3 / 4.39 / 5.54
